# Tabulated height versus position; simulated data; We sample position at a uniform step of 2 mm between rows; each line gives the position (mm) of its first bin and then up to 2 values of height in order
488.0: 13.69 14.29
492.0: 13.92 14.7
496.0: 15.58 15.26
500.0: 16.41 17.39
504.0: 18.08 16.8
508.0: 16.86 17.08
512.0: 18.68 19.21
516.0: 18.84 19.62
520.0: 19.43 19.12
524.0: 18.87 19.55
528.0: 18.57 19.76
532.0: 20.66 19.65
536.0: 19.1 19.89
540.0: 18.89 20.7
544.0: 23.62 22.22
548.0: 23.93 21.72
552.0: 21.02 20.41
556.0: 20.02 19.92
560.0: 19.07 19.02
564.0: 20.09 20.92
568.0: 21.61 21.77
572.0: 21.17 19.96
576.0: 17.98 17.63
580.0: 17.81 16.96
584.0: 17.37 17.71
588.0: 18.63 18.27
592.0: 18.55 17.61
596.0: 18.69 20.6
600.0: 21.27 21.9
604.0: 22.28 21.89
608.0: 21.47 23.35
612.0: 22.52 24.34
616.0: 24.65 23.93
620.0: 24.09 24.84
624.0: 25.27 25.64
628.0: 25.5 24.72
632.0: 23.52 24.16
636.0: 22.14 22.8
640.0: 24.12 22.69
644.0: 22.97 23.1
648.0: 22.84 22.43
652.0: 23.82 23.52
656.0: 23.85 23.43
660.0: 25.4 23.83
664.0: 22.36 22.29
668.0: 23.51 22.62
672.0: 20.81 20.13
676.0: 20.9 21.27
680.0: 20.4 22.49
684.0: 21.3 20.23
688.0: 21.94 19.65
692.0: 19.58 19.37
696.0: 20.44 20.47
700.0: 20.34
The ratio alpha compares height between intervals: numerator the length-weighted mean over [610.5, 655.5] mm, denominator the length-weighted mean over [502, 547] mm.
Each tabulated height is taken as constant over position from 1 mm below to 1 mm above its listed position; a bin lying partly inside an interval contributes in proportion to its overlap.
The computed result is 1.23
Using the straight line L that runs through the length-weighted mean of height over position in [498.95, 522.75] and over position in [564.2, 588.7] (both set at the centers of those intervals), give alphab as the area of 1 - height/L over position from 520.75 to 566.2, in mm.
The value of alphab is -4.0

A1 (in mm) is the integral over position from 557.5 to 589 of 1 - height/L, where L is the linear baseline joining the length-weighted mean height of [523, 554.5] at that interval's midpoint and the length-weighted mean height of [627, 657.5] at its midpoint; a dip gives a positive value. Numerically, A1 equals 3.3 mm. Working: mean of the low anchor 20.5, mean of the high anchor 23.5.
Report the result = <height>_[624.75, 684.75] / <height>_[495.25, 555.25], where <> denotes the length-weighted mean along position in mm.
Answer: 1.19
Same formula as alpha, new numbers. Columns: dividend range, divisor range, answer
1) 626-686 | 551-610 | 1.16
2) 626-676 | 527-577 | 1.13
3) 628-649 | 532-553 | 1.11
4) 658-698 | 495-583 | 1.11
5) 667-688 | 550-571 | 1.05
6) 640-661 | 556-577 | 1.16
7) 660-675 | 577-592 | 1.26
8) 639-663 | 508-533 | 1.24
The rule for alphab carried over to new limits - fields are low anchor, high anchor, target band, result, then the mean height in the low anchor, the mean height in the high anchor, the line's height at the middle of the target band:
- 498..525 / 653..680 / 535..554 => -2.16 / 18.1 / 22.5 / 19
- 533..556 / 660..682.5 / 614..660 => -4.52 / 21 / 22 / 21.7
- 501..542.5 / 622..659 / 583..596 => 2.14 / 18.9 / 23.7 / 21.6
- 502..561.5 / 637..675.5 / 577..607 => 2.99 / 19.7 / 22.9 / 21.2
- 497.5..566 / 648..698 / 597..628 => -3.60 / 19.4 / 21.9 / 20.8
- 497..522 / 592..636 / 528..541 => -0.36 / 17.9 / 22.8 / 19.1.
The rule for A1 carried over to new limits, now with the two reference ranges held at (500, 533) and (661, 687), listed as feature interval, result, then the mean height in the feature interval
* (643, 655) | -1.1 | 23.1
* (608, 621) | -2.0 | 23.6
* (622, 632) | -2.1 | 25.1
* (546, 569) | -1.6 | 20.8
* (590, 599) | 0.6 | 18.8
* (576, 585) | 1.1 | 17.5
